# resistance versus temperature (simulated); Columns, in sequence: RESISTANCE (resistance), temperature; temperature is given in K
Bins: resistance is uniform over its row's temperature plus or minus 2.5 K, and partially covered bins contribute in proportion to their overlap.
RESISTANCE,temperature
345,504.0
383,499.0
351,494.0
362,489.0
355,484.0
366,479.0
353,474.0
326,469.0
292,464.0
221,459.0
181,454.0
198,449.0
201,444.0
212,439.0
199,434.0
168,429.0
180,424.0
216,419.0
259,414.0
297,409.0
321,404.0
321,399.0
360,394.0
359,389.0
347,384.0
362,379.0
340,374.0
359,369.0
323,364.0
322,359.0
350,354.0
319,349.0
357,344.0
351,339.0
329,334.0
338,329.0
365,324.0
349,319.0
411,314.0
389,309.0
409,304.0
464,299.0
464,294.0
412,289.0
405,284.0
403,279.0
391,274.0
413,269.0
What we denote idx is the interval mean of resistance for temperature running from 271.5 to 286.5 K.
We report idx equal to 400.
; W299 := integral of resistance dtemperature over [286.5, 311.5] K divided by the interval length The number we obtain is 428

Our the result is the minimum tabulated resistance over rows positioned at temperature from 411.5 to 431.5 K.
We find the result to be 168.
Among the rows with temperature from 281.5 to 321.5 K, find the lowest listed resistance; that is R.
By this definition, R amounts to 349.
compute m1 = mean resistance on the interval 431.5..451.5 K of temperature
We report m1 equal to 202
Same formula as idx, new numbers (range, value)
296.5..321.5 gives 404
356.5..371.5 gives 335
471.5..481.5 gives 360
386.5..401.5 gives 347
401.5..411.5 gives 309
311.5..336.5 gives 358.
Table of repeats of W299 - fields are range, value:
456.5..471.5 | 280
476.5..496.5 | 358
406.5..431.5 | 224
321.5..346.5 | 348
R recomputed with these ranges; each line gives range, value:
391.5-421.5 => 216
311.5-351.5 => 319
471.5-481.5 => 353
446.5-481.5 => 181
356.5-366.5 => 322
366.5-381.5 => 340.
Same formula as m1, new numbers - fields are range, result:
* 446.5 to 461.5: 200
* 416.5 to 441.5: 195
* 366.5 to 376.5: 350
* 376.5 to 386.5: 354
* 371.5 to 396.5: 354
